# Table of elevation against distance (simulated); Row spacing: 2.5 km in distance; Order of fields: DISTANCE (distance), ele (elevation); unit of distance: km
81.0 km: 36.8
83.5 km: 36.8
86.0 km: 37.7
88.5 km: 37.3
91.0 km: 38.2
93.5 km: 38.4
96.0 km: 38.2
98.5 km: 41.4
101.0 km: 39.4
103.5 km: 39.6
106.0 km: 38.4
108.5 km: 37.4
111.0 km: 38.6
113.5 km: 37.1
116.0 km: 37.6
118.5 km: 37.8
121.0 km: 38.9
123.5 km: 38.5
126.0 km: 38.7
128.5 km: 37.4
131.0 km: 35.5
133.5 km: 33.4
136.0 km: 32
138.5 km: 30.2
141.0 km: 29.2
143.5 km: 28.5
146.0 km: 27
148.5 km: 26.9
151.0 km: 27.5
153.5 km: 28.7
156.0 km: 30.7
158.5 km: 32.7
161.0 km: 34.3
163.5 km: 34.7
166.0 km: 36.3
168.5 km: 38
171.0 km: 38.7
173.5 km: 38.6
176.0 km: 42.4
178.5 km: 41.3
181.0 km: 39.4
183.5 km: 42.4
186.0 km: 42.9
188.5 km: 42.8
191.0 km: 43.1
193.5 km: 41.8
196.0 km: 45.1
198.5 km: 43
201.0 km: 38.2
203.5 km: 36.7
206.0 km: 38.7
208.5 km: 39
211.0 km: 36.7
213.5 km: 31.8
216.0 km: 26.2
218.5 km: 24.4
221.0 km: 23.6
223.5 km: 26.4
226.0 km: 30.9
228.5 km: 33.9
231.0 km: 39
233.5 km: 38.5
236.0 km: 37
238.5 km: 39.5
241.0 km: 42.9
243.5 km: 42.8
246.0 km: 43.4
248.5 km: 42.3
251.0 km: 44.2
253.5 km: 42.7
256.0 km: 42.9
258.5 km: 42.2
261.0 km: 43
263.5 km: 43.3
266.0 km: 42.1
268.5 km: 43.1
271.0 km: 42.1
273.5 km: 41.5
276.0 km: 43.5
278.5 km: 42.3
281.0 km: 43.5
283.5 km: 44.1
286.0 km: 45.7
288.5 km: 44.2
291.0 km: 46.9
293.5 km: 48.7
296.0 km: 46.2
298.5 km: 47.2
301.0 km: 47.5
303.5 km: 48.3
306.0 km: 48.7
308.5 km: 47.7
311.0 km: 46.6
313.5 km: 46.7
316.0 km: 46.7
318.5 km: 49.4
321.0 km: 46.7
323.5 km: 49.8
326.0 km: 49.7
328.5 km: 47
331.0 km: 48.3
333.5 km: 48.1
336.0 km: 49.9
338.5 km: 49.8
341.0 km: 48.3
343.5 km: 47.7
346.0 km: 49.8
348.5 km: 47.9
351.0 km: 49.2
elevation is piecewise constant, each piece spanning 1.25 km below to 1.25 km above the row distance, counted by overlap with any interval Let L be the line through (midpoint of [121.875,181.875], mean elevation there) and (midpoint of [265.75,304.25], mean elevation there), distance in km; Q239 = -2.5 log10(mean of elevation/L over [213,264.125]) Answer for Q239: 0.11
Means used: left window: 34.2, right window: 44.8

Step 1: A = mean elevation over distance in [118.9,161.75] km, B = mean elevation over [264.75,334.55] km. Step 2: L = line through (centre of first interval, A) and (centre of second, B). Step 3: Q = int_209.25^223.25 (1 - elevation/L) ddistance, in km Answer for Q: 3.7 km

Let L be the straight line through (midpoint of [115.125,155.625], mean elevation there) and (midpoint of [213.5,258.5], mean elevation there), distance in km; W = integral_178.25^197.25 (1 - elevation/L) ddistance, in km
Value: -4.2 km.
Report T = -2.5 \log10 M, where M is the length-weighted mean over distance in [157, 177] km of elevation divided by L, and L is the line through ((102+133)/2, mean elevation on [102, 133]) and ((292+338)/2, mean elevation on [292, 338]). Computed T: 0.10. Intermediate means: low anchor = 37.9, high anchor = 48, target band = 36.8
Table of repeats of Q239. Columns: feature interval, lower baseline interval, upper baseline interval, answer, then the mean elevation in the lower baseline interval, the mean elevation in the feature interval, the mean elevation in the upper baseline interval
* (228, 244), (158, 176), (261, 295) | 0.06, 36.8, 39.2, 43.9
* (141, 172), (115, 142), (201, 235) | 0.09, 35.4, 31.8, 33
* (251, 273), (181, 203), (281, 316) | 0.06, 42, 42.7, 46.7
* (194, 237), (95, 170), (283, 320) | 0.17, 34.8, 34.8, 47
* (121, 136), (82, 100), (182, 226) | 0.04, 38.3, 36.5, 36.5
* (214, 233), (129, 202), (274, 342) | 0.34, 36.1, 29.7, 47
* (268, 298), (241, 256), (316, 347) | 0.02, 43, 44.4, 48.6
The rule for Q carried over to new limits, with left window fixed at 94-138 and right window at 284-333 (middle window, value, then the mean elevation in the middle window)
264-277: 0.9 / 42.5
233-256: 1.3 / 41.7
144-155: 3.2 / 27.7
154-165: 1.9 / 32.9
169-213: 1.0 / 40.4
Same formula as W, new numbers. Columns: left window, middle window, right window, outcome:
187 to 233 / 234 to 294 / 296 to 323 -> -1.20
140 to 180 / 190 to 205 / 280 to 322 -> -1.71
